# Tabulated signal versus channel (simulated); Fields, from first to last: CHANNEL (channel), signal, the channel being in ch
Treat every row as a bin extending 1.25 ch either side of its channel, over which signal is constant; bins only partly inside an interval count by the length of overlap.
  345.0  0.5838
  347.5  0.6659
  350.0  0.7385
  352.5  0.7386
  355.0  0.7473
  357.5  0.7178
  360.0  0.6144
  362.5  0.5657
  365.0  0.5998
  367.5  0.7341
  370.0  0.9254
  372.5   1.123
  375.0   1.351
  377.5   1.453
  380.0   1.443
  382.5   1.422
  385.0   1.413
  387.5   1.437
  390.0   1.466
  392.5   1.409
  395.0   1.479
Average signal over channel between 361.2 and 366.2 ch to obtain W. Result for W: 0.583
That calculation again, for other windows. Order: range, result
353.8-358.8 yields 0.731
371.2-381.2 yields 1.34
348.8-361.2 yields 0.712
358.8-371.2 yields 0.687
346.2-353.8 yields 0.714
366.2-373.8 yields 0.928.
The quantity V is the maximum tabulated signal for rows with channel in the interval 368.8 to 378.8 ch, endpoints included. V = 1.453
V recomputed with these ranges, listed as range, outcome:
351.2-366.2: 0.7473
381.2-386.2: 1.422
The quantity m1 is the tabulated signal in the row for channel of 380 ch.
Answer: 1.443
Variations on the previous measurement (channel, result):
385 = 1.413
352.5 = 0.7386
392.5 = 1.409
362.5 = 0.5657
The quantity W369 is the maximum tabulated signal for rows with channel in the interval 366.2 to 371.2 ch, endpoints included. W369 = 0.9254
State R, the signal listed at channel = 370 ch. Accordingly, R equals 0.9254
